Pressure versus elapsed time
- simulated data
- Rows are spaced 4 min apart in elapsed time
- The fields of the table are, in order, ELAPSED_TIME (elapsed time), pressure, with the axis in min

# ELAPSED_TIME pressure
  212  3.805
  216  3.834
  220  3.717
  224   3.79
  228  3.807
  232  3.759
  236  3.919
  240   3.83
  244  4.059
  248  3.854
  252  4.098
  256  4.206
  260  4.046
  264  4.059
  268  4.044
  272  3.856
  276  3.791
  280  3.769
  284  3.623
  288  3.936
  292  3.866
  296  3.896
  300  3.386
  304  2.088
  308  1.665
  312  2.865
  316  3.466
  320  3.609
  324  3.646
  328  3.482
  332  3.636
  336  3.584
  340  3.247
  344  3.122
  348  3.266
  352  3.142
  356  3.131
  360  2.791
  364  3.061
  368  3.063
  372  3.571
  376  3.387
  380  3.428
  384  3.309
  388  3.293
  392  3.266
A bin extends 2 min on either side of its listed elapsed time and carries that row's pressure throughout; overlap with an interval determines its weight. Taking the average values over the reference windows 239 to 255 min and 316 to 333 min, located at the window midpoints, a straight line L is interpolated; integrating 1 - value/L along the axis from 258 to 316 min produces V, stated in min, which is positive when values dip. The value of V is 4.5 min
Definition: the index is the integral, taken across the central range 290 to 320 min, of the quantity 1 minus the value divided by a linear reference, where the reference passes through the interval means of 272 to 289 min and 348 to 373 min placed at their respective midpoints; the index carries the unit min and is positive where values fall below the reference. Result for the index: 4.3 min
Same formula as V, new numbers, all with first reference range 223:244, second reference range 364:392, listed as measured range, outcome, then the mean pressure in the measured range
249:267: -1.58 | 4.09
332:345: 0.30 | 3.38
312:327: 0.24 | 3.47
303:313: 3.97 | 2.15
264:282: -0.90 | 3.89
